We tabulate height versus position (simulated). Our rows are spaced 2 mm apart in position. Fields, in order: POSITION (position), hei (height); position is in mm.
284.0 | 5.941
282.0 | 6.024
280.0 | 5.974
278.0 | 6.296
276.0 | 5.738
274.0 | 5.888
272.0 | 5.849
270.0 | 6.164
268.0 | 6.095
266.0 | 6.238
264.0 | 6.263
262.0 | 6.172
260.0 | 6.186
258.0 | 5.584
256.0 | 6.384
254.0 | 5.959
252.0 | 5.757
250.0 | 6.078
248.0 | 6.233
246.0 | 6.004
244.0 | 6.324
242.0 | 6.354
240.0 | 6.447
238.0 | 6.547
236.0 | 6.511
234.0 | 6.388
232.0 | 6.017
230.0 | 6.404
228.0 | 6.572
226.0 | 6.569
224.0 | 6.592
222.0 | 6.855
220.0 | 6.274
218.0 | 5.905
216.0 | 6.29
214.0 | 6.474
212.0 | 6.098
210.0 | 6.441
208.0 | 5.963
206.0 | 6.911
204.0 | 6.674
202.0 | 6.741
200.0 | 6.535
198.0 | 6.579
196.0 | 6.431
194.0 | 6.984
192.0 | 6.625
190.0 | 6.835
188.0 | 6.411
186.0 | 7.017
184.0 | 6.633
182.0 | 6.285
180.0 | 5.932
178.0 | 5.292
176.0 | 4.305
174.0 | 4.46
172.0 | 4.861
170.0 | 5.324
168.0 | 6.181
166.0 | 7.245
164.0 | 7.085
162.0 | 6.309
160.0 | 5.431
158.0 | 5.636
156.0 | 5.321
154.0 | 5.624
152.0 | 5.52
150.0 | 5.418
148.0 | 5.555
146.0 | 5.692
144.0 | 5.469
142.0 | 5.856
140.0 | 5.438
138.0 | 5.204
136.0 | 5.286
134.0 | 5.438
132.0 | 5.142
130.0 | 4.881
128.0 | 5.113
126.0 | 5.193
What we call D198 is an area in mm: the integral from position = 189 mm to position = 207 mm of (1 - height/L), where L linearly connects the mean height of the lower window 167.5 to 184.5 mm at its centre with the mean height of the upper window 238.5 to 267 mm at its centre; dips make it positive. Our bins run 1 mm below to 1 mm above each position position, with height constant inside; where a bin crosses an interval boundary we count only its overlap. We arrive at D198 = -3.4 mm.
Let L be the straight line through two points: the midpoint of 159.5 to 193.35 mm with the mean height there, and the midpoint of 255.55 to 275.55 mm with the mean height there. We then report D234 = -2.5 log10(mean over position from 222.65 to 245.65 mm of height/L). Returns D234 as -0.065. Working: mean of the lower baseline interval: 6.03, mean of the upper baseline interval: 6.06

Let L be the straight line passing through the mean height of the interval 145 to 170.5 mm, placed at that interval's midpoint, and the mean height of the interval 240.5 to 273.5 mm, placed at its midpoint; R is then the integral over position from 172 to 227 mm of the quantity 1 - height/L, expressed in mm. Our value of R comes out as -2.7 mm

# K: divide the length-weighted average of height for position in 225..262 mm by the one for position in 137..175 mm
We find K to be 1.10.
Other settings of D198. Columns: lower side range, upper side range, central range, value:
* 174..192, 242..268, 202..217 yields -0.9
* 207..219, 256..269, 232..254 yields -0.3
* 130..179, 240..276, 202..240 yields -3.5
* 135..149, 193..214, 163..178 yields 0.9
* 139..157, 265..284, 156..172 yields -1.2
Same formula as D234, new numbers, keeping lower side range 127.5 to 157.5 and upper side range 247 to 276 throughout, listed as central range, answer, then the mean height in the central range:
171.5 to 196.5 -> -0.07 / 6.02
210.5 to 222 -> -0.08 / 6.27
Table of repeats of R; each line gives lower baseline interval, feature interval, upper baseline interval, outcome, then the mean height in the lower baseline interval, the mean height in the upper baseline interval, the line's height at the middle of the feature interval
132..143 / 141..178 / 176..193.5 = 1.2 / 5.42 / 6.28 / 5.82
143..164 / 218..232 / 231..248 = -0.6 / 5.67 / 6.32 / 6.21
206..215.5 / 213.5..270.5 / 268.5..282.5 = -0.9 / 6.32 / 5.99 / 6.16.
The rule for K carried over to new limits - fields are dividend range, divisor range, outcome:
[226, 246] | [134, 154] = 1.16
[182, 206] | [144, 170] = 1.14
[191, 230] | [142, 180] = 1.16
